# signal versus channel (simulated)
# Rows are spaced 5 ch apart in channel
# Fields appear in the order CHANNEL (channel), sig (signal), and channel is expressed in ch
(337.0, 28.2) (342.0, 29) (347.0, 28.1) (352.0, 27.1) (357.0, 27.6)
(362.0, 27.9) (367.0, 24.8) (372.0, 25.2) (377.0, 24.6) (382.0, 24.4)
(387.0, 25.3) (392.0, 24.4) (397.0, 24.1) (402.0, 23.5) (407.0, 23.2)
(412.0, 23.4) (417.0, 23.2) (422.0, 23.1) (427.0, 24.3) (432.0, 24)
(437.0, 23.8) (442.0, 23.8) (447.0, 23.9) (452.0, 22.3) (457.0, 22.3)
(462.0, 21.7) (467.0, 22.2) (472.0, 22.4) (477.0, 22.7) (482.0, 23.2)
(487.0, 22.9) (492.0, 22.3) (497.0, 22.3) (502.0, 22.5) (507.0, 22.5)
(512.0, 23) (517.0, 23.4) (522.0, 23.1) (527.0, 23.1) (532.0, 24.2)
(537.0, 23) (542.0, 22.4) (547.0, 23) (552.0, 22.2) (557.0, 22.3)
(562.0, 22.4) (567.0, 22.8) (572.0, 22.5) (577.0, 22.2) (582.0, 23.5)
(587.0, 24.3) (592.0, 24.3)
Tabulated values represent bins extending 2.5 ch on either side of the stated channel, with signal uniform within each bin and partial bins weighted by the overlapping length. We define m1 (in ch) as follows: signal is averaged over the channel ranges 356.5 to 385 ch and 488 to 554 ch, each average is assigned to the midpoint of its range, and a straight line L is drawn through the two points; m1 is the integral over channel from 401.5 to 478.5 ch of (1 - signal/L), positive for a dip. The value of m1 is 3.90 ch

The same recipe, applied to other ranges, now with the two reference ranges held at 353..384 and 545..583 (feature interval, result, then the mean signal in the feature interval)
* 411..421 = 0.7 ch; 23.3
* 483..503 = 1.0 ch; 22.6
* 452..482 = 2.3 ch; 22.3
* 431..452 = 0.8 ch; 23.7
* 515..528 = 0.0 ch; 23.2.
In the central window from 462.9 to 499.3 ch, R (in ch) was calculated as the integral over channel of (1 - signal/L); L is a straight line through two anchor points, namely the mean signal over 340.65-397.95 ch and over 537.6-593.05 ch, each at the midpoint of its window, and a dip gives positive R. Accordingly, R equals 2.5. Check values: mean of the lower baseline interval 26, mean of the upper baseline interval 22.9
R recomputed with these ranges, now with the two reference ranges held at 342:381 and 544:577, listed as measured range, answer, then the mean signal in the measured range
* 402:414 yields 1.07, 23.3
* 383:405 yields 1.35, 24.3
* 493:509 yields 0.88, 22.4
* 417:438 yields 1.23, 23.7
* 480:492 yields 0.57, 22.9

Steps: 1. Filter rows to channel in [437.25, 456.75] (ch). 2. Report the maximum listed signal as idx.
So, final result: 23.9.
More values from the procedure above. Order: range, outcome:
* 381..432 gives 25.3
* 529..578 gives 24.2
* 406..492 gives 24.3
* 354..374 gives 27.9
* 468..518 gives 23.4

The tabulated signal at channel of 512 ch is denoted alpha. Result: 23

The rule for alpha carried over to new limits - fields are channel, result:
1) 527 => 23.1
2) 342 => 29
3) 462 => 21.7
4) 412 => 23.4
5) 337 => 28.2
